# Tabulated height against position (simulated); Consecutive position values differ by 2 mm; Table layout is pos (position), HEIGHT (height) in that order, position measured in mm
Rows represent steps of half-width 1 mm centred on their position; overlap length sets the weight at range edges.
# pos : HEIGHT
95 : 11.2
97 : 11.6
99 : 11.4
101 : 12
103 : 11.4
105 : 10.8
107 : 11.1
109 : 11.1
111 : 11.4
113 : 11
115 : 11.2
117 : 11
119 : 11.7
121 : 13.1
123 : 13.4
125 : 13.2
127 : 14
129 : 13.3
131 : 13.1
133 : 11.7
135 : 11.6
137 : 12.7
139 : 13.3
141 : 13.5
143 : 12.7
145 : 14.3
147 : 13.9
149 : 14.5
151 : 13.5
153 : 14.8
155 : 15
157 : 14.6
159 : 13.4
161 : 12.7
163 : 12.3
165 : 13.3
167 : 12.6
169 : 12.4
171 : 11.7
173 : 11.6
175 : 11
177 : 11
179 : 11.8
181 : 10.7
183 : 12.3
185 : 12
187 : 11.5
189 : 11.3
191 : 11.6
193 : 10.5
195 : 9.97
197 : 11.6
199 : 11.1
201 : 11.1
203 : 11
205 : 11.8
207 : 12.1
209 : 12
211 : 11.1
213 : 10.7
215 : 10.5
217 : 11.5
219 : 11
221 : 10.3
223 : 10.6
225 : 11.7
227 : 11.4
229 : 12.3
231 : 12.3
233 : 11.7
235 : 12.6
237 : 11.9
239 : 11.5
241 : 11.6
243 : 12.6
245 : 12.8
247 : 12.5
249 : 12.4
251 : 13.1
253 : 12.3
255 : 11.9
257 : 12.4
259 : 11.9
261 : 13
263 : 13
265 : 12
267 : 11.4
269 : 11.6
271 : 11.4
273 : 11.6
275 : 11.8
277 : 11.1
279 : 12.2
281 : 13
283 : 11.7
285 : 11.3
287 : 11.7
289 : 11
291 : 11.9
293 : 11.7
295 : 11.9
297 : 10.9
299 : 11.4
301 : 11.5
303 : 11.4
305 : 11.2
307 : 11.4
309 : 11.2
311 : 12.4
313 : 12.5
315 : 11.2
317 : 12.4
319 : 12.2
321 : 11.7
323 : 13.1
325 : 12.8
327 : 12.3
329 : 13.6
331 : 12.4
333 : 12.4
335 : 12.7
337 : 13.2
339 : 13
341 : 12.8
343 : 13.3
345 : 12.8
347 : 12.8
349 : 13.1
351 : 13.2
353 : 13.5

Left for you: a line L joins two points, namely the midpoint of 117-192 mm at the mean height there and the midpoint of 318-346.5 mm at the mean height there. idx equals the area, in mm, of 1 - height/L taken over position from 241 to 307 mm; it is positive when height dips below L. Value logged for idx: 4.2 mm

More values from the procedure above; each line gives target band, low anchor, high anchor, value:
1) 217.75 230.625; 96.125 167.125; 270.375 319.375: 0.9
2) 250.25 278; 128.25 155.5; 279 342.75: 0.9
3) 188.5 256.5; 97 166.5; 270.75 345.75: 4.2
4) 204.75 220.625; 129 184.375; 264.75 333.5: 1.5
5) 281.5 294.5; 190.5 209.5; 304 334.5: 0.4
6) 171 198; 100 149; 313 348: 2.5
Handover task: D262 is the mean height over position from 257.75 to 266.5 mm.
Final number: 12.4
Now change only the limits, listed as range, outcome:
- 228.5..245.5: 12.1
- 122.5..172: 13.3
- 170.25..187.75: 11.5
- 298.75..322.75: 11.8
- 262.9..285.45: 11.8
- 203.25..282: 11.9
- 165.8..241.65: 11.5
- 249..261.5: 12.4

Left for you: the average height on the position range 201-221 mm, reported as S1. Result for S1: 11.2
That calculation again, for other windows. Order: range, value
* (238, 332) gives 12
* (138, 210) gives 12.3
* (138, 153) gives 13.7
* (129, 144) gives 12.7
